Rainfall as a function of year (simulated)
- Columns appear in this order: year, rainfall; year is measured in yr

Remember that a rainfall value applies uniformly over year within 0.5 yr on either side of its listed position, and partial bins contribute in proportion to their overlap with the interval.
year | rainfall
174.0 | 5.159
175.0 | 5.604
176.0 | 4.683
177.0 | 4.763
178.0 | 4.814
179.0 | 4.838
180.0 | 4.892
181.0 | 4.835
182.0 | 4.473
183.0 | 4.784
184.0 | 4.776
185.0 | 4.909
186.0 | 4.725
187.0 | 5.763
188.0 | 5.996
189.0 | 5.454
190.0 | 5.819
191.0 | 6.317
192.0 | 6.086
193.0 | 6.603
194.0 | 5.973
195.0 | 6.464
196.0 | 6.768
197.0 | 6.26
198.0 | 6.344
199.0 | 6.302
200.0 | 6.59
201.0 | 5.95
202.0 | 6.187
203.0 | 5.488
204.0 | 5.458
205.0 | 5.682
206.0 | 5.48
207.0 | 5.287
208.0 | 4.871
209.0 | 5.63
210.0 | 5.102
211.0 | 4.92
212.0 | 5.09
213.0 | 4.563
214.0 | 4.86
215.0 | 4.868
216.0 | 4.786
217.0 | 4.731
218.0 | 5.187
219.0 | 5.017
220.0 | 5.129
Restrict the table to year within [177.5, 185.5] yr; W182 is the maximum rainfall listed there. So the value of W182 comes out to 4.909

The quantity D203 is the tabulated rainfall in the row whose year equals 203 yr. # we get 5.488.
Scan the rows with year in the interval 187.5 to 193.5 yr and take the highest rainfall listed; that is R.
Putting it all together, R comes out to 6.603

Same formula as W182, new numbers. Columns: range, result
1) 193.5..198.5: 6.768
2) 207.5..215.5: 5.63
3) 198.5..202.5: 6.59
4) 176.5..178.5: 4.814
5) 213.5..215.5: 4.868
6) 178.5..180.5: 4.892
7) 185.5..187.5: 5.763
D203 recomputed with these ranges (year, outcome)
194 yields 5.973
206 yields 5.48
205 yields 5.682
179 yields 4.838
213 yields 4.563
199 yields 6.302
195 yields 6.464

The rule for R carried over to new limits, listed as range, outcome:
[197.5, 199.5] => 6.344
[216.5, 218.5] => 5.187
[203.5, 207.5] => 5.682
